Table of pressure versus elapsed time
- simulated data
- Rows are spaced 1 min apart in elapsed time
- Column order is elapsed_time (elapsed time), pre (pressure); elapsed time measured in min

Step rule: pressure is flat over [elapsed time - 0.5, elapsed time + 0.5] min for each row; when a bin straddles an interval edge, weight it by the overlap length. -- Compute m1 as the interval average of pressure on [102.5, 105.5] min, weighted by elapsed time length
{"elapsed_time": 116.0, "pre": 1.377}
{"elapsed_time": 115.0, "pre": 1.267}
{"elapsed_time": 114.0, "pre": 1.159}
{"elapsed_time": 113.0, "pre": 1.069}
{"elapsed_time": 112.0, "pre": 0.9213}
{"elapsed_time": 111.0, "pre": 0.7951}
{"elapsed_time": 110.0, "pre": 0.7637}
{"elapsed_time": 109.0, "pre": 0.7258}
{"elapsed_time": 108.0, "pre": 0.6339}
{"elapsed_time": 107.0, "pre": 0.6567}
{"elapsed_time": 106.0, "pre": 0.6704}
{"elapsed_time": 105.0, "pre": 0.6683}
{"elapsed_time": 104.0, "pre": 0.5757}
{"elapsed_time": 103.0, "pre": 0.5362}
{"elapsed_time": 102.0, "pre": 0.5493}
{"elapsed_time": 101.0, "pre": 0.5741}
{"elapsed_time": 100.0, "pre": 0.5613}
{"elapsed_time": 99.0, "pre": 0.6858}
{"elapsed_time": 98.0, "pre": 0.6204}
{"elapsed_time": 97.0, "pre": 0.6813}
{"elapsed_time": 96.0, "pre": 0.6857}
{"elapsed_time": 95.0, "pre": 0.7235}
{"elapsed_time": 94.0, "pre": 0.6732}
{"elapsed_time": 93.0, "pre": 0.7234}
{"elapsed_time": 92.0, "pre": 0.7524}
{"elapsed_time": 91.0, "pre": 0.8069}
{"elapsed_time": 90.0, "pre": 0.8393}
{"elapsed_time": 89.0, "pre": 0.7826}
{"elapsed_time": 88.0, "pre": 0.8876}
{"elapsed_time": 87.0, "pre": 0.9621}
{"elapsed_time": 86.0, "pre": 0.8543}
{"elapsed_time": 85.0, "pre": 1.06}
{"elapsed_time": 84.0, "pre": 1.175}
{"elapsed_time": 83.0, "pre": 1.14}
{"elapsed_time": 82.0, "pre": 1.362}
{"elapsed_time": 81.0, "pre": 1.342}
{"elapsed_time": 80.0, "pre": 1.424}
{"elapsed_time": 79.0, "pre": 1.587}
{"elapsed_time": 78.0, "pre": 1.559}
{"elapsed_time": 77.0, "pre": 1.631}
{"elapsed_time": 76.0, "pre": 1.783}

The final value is 0.593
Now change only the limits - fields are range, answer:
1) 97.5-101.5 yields 0.61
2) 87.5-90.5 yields 0.837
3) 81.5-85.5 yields 1.18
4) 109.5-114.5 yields 0.942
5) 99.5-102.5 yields 0.562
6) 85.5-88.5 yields 0.901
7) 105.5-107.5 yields 0.664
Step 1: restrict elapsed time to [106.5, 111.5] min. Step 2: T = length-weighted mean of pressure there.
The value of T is 0.715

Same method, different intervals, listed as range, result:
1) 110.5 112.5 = 0.858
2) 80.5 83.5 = 1.28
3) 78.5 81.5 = 1.45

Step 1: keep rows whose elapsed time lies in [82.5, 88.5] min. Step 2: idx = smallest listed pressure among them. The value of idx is 0.8543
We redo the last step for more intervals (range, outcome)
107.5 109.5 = 0.6339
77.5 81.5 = 1.342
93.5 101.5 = 0.5613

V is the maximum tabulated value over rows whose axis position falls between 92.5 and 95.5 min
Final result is 0.7235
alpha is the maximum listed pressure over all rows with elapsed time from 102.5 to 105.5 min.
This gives 0.6683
